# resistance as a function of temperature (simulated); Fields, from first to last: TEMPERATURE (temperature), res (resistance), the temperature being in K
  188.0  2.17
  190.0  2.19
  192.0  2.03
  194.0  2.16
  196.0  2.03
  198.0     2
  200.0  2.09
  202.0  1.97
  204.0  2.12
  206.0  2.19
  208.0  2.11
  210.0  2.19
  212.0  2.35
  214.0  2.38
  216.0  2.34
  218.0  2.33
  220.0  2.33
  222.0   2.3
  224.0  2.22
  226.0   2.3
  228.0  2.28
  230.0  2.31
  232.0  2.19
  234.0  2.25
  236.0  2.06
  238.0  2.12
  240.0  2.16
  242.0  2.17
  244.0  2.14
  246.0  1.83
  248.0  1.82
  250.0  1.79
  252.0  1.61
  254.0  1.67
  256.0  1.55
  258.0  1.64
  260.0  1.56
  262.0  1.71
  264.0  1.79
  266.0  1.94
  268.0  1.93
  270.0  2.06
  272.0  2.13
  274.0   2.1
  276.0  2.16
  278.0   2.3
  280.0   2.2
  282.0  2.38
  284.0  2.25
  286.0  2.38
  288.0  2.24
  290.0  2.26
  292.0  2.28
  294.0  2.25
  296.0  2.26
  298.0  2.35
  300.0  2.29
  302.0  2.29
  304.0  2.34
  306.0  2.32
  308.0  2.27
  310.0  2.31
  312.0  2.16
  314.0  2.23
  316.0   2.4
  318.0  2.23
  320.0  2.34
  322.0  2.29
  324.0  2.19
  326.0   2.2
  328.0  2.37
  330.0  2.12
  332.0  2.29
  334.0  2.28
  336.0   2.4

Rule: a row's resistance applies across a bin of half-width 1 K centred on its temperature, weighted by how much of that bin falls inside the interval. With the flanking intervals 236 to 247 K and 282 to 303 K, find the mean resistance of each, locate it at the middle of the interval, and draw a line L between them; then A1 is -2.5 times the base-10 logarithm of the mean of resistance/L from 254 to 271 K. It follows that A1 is 0.22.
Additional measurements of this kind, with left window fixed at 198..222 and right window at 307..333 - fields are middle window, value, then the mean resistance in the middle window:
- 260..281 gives 0.118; 2.01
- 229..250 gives 0.068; 2.09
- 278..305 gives -0.020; 2.29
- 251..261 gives 0.358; 1.61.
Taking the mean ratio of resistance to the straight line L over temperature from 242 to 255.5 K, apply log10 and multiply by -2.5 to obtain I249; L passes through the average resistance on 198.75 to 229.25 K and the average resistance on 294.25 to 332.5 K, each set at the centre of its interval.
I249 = 0.22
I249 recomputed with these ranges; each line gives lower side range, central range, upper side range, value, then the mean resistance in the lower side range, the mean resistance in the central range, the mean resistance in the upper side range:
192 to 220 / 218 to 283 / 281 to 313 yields 0.10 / 2.17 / 2.04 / 2.29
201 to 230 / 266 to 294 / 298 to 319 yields 0.04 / 2.25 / 2.2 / 2.29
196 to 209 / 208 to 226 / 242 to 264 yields -0.16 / 2.08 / 2.29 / 1.75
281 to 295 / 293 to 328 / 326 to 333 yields -0.01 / 2.29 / 2.28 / 2.25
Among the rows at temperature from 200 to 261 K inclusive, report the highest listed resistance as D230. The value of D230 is 2.38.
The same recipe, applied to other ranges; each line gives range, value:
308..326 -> 2.4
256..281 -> 2.3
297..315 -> 2.35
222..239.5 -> 2.31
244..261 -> 2.14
